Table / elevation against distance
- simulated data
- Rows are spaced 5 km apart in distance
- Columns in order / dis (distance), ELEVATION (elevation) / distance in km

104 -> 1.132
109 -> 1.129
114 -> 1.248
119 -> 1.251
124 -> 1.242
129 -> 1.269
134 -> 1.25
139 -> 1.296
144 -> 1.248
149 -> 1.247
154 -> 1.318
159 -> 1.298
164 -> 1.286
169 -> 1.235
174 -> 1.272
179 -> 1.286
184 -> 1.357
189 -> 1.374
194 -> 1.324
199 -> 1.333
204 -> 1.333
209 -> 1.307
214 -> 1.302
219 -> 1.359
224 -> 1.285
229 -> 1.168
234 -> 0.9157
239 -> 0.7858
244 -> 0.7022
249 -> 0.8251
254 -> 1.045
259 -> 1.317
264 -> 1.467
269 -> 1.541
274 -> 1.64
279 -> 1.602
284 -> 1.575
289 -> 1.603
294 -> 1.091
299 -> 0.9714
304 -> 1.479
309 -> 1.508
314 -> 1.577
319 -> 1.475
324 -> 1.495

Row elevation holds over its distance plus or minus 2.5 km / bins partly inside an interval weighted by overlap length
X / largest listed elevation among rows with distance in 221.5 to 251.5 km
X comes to 1.285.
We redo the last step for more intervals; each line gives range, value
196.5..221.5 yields 1.359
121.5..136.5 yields 1.269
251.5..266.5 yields 1.467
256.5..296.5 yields 1.64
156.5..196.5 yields 1.374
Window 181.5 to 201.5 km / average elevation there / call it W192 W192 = 1.35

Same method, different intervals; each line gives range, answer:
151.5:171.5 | 1.28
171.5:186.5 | 1.3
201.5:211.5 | 1.32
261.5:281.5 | 1.56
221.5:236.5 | 1.12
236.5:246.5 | 0.744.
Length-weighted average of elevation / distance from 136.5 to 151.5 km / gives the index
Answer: 1.26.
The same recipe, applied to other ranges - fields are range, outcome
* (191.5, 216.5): 1.32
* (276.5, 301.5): 1.37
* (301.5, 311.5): 1.49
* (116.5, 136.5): 1.25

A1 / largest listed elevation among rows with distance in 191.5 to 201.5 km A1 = 1.333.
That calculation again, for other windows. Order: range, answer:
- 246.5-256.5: 1.045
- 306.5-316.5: 1.577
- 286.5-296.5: 1.603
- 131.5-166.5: 1.318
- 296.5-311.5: 1.508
